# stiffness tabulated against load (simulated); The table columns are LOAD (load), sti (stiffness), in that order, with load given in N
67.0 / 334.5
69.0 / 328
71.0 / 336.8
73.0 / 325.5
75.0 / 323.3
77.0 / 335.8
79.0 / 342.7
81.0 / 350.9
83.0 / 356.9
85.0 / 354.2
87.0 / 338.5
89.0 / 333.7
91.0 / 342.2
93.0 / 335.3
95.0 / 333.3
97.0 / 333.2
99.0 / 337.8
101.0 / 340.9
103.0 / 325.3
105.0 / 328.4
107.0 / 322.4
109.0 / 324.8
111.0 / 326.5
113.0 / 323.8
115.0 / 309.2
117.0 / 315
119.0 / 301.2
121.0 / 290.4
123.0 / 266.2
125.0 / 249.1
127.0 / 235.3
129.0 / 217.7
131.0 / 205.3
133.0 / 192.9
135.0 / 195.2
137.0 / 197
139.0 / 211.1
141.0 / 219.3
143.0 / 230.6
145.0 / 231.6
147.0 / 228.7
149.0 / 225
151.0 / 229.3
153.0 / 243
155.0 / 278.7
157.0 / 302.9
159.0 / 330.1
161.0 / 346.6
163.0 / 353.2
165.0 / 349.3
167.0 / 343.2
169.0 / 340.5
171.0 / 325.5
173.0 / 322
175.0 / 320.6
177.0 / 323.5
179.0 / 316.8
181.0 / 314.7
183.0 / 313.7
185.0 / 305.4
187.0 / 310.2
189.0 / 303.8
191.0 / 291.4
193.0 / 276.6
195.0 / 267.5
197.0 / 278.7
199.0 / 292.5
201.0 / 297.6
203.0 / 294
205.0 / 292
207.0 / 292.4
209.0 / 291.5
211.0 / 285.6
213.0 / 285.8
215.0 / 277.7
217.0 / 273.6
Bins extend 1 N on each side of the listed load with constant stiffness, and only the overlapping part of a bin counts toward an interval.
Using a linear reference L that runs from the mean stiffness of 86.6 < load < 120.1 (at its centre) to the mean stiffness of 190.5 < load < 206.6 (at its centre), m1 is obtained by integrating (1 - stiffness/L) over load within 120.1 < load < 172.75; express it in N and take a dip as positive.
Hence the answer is 7.5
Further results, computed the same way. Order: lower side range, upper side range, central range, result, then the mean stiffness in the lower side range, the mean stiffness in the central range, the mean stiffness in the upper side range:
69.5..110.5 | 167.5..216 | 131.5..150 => 6.0 N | 336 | 214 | 301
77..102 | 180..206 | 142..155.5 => 3.4 N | 341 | 237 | 295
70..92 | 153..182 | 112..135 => 4.9 N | 340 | 261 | 323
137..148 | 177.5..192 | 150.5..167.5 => -3.5 N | 222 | 310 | 309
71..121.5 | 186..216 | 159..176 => -2.0 N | 331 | 337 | 289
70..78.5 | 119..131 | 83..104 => -2.6 N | 331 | 338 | 252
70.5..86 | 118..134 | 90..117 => -3.7 N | 341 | 329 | 245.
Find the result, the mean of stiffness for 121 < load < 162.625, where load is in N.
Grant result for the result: 245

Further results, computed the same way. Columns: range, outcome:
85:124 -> 323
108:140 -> 260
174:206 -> 300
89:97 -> 336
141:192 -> 298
